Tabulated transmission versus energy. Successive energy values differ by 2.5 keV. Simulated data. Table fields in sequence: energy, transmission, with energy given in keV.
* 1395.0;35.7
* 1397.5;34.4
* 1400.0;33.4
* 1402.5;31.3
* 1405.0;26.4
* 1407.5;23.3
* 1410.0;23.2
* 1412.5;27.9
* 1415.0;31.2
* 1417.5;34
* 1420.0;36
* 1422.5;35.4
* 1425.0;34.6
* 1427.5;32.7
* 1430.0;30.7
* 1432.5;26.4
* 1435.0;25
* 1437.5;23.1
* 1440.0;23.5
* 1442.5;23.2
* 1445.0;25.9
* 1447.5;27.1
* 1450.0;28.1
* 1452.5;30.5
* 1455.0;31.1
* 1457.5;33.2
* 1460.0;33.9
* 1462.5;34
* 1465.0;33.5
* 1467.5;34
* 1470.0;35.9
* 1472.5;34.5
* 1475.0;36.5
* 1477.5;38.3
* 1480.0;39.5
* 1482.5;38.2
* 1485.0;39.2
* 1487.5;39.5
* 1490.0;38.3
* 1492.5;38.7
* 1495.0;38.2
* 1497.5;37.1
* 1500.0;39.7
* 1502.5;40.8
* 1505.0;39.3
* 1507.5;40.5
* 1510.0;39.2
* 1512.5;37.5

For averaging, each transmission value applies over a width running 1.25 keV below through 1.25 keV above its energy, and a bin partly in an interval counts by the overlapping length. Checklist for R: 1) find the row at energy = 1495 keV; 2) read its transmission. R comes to 38.2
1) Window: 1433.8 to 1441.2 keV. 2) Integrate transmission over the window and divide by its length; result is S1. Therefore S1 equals 23.9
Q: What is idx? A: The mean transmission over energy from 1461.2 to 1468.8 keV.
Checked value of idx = 33.8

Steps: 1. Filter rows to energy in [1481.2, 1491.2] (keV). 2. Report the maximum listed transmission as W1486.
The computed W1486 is 39.5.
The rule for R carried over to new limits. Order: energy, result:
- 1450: 28.1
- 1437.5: 23.1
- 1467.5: 34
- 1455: 31.1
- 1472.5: 34.5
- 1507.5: 40.5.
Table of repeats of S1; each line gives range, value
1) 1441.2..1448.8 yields 25.4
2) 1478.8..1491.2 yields 38.9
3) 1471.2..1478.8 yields 36.4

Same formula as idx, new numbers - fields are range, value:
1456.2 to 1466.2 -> 33.6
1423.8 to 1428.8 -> 33.6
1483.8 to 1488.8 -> 39.3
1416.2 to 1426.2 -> 35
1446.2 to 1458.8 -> 30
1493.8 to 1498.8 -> 37.7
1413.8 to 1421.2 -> 33.7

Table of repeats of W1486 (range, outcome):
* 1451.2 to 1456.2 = 31.1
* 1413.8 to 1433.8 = 36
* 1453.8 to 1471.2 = 35.9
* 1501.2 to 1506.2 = 40.8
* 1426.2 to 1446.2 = 32.7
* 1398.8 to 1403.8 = 33.4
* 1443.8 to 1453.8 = 30.5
